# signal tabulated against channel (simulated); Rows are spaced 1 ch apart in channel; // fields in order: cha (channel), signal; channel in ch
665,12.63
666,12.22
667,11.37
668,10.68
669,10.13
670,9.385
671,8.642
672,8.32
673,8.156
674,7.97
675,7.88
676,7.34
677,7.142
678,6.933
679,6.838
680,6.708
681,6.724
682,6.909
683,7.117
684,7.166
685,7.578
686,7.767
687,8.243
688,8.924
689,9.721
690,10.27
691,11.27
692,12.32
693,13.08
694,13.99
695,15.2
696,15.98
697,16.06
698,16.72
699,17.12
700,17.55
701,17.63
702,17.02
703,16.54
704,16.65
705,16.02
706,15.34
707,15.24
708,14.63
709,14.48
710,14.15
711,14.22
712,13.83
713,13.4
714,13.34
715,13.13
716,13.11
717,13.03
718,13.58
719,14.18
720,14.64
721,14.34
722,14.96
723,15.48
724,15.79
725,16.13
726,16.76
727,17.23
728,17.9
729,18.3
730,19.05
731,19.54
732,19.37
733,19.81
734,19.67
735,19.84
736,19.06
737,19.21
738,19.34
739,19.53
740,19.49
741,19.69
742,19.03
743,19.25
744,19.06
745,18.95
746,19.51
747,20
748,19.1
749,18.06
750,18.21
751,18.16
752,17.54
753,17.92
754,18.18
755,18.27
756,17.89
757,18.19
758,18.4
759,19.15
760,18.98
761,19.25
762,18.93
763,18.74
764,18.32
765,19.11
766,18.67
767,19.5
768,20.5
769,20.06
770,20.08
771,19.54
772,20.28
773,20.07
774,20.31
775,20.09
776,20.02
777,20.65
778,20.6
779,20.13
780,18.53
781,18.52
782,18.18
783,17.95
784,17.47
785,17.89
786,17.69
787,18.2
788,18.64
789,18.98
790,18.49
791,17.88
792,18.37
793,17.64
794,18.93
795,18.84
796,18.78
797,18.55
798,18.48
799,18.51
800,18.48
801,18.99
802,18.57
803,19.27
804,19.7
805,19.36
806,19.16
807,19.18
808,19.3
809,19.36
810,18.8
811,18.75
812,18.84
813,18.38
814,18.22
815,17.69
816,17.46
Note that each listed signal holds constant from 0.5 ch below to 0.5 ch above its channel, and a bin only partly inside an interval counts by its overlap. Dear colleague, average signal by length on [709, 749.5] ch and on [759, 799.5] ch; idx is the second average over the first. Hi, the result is 1.1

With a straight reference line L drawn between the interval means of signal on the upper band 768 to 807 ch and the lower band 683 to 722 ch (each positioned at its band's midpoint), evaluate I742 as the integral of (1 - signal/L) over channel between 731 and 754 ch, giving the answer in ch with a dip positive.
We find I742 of -4.2 ch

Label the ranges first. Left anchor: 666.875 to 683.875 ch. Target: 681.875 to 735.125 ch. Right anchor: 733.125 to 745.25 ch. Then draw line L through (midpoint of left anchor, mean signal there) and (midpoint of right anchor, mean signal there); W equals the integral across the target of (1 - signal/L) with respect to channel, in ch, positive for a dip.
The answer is -2.3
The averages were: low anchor 8.04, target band 14.5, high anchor 19.4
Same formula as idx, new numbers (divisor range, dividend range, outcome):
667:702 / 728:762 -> 1.80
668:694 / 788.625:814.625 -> 2.17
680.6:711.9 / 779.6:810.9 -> 1.43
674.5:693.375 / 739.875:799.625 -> 2.25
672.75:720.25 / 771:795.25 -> 1.56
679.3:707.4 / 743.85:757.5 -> 1.48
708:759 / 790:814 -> 1.09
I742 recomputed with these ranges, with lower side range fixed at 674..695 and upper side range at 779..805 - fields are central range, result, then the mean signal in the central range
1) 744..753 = -2.5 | 18.7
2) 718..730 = -3.5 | 16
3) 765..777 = -2.4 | 19.9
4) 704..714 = -3.3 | 14.6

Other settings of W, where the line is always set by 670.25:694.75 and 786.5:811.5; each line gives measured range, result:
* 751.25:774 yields -4.91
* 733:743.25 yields -4.50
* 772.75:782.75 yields -1.62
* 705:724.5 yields -4.82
